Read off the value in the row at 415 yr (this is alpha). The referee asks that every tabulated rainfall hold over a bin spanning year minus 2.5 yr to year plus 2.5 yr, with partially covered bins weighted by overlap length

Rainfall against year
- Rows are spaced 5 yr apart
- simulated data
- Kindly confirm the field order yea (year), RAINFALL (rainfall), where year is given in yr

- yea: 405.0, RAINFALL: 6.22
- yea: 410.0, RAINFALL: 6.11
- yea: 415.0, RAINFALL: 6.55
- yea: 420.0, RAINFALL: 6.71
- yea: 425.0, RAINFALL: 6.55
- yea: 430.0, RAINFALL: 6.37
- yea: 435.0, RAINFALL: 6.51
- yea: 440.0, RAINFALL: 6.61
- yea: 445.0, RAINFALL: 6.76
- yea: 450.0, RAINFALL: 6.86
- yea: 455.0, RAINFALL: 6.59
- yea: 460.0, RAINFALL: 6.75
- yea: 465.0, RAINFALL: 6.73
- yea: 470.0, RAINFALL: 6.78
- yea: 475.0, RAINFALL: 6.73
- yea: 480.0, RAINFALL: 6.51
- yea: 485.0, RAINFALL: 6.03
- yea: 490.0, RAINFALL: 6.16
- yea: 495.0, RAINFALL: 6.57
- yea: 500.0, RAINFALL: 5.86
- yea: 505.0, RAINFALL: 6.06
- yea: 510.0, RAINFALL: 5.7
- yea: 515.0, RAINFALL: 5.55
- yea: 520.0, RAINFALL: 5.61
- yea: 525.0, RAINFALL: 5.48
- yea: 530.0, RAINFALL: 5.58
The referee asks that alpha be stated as 6.55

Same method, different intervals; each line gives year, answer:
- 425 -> 6.55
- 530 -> 5.58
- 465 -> 6.73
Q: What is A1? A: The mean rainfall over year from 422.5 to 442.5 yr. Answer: 6.51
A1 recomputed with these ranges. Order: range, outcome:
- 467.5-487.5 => 6.51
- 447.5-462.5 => 6.73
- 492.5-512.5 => 6.05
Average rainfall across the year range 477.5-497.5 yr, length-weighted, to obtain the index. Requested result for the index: 6.32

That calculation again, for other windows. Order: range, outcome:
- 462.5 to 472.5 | 6.76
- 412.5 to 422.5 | 6.63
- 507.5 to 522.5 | 5.62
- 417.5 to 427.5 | 6.63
